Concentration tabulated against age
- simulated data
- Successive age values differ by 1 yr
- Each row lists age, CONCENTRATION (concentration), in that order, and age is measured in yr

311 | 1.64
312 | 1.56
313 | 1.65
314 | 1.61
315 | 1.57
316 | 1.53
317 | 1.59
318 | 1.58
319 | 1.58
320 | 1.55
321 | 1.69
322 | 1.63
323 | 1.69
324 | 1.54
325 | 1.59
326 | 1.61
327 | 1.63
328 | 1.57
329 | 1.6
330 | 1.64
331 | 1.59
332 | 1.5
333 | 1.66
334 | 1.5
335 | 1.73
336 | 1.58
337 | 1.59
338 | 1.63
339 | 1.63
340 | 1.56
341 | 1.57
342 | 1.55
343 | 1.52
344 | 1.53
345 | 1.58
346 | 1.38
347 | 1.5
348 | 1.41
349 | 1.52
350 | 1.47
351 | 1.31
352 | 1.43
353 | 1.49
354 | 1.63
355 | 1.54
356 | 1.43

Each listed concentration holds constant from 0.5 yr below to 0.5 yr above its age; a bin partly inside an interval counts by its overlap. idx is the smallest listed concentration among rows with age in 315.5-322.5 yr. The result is 1.53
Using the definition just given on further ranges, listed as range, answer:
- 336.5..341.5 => 1.56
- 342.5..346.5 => 1.38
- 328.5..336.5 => 1.5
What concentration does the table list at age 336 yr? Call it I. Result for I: 1.58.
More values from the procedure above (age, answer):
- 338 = 1.63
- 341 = 1.57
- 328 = 1.57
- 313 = 1.65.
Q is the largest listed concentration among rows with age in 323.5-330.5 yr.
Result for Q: 1.64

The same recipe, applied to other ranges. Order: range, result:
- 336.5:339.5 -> 1.63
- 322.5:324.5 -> 1.69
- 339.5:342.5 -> 1.57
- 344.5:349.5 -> 1.58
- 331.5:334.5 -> 1.66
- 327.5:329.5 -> 1.6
